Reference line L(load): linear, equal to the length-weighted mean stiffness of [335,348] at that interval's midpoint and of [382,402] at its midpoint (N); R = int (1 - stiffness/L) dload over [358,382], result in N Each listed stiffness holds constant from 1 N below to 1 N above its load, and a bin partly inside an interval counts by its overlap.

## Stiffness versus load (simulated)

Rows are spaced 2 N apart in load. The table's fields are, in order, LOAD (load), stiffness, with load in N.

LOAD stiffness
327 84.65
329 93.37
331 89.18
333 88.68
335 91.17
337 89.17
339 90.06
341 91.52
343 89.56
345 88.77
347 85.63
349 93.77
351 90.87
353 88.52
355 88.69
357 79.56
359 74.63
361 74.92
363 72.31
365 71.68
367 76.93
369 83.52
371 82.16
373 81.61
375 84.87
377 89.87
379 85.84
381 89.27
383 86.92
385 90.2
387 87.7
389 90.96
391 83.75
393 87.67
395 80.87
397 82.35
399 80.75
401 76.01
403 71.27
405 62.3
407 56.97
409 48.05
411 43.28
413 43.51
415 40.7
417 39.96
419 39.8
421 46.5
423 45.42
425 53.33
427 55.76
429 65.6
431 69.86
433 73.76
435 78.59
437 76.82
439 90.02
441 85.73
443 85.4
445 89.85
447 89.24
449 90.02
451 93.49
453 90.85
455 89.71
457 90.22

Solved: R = 1.67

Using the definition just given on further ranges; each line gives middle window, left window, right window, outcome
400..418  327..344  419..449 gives 5.4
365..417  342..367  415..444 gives -0.4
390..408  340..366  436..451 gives 2.1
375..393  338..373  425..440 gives -2.0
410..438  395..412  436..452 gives 8.1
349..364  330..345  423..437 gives 0.5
